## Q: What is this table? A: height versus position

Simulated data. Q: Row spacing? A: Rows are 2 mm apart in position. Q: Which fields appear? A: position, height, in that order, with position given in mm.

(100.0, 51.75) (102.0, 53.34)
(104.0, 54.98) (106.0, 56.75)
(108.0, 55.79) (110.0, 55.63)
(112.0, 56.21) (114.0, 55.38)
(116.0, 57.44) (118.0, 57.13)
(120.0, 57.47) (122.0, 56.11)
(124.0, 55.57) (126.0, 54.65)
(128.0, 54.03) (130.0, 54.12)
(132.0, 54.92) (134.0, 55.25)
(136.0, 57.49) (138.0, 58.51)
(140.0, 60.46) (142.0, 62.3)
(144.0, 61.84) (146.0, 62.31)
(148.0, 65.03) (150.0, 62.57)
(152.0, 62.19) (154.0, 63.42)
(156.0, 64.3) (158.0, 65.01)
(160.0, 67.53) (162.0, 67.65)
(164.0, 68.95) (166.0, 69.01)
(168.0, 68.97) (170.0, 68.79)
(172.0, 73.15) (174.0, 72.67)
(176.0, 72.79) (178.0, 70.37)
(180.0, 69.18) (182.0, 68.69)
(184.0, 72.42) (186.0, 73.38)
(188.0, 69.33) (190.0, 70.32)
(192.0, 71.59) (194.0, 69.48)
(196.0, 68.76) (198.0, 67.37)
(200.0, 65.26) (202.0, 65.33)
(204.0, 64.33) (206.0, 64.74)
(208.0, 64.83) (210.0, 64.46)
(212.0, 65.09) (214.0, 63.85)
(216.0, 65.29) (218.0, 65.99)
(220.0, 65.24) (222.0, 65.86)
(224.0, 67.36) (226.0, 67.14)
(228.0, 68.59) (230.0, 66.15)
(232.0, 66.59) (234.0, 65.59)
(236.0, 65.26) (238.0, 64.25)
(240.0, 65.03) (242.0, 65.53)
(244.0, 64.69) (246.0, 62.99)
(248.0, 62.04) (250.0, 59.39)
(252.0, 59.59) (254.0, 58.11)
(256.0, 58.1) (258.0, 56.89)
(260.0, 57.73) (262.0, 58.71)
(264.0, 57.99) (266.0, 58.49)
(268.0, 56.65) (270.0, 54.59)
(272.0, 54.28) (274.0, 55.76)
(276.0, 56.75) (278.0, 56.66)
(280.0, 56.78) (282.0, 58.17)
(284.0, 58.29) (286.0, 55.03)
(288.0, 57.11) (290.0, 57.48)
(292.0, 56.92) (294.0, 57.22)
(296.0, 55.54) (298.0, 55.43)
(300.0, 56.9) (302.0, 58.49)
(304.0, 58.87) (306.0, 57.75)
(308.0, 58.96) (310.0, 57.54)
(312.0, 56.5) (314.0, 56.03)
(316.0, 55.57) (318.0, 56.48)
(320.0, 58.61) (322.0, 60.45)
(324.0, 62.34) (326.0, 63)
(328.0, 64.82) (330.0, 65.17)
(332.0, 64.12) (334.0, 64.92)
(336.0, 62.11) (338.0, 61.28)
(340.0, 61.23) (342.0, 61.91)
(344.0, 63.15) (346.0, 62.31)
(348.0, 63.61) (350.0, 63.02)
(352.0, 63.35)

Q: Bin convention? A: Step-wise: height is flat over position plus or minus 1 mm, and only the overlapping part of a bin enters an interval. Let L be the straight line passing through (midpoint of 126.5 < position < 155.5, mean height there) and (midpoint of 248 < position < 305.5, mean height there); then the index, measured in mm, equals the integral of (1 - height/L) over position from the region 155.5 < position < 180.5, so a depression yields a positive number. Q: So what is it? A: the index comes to -4.3 mm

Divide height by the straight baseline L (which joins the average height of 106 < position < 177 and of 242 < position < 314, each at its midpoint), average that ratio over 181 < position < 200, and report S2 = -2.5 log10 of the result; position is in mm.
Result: -0.16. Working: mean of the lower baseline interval 61.5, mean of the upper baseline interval 57.9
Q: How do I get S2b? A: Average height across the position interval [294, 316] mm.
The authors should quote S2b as 57.1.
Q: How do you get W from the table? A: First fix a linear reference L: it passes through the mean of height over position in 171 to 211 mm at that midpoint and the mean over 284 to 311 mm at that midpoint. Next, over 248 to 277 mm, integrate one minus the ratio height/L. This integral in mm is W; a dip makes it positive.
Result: 1.7 mm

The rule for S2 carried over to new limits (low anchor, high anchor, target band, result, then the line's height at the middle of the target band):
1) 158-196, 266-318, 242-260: 0.02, 61.5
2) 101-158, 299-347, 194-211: -0.12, 59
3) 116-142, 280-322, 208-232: -0.16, 56.9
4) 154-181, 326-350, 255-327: 0.13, 64.7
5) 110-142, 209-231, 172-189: -0.15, 61.9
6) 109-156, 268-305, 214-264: -0.11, 57.2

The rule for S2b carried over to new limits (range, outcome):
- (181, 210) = 68.1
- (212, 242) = 65.8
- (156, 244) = 67.5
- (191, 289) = 62.3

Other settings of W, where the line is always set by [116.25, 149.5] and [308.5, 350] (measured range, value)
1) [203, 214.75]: -1.1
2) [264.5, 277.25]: 0.8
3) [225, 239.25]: -1.6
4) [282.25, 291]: 0.5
